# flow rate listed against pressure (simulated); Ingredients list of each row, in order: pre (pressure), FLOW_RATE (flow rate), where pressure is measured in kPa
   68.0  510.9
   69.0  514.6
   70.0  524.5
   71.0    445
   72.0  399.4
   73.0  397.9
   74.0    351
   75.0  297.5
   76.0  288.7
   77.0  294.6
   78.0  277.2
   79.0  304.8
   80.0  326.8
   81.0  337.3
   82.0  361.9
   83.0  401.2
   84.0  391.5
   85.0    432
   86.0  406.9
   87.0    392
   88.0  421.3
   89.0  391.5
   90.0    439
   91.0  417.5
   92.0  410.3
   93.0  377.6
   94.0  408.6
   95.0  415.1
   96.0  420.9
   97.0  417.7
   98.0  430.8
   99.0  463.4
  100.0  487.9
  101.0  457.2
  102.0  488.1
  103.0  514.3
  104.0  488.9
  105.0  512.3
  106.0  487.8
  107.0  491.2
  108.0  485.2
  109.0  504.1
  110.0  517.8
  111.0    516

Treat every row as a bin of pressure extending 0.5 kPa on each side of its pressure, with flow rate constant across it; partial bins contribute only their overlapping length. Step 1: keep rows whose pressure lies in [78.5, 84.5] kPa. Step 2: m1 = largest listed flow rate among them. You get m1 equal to 401.2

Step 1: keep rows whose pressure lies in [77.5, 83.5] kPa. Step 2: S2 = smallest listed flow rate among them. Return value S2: 277.2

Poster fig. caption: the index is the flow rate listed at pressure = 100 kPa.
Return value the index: 487.9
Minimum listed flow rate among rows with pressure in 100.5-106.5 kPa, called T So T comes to 457.2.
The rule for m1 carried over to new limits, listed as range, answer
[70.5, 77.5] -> 445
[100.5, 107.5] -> 514.3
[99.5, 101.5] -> 487.9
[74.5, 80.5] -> 326.8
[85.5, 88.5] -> 421.3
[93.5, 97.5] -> 420.9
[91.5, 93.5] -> 410.3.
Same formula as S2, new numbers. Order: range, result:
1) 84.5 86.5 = 406.9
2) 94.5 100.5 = 415.1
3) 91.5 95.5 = 377.6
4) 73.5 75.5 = 297.5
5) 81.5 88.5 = 361.9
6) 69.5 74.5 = 351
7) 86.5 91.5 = 391.5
